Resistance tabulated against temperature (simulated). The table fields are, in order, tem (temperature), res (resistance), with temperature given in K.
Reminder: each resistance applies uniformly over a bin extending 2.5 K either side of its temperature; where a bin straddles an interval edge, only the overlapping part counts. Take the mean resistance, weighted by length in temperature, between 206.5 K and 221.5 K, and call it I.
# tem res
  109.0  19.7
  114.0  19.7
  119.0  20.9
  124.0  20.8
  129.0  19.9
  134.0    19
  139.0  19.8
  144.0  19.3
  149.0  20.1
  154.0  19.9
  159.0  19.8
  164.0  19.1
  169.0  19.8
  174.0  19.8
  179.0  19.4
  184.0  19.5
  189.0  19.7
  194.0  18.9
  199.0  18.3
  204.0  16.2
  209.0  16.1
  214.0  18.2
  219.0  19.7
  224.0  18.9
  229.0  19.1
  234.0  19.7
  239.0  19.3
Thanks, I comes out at 18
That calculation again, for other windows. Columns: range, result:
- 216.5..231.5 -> 19.2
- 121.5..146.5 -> 19.8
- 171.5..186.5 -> 19.6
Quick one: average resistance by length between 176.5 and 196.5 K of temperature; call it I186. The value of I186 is 19.4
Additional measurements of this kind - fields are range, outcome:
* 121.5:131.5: 20.4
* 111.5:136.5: 20.1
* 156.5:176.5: 19.6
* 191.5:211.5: 17.4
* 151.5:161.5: 19.9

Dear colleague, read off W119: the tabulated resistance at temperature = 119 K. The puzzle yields 20.9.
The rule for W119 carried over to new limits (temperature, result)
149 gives 20.1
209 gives 16.1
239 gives 19.3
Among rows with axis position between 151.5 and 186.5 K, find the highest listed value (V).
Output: 19.9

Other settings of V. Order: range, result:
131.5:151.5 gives 20.1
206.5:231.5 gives 19.7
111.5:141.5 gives 20.9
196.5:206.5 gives 18.3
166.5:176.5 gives 19.8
